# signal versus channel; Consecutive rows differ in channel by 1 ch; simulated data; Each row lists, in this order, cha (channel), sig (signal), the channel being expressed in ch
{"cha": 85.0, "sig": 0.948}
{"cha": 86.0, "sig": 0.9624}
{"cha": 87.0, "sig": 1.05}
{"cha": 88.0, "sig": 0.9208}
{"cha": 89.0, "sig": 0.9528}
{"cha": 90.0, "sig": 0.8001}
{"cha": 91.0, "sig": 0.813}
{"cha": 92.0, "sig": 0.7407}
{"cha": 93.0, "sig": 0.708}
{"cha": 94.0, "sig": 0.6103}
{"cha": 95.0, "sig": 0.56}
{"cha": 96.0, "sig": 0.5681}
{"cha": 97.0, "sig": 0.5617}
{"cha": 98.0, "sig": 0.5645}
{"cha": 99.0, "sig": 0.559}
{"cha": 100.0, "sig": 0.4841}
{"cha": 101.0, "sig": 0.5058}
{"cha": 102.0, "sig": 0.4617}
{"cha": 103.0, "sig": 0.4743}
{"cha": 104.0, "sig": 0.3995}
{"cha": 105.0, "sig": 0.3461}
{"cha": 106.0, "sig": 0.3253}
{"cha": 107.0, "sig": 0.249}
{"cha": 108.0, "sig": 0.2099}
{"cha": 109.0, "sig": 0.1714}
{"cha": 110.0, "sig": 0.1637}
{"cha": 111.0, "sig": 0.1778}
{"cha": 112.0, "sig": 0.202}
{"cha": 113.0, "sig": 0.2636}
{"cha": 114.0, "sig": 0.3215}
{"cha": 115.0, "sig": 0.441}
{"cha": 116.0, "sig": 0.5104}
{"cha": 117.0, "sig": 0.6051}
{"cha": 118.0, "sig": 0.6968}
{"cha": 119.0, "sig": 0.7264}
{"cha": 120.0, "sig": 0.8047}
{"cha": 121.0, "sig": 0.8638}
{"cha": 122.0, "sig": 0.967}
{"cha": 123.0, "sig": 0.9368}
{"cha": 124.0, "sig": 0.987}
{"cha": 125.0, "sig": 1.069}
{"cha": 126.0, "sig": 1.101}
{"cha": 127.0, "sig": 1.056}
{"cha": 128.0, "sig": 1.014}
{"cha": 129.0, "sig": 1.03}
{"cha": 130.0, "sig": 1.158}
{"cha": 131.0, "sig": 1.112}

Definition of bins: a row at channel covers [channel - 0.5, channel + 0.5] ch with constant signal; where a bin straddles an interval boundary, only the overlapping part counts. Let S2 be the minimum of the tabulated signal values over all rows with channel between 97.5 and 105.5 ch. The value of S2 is 0.3461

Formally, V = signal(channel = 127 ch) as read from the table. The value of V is 1.056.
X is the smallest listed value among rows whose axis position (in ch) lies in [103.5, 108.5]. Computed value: 0.2099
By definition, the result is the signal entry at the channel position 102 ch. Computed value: 0.4617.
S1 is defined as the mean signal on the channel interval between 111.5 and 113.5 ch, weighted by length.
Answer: 0.233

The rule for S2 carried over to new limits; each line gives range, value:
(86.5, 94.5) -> 0.6103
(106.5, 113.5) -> 0.1637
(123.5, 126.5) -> 0.987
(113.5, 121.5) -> 0.3215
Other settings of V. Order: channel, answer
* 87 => 1.05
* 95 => 0.56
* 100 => 0.4841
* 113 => 0.2636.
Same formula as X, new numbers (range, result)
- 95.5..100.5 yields 0.4841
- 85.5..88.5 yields 0.9208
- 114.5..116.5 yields 0.441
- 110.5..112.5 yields 0.1778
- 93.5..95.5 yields 0.56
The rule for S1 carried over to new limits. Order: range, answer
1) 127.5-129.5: 1.02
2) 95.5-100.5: 0.547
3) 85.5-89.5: 0.972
